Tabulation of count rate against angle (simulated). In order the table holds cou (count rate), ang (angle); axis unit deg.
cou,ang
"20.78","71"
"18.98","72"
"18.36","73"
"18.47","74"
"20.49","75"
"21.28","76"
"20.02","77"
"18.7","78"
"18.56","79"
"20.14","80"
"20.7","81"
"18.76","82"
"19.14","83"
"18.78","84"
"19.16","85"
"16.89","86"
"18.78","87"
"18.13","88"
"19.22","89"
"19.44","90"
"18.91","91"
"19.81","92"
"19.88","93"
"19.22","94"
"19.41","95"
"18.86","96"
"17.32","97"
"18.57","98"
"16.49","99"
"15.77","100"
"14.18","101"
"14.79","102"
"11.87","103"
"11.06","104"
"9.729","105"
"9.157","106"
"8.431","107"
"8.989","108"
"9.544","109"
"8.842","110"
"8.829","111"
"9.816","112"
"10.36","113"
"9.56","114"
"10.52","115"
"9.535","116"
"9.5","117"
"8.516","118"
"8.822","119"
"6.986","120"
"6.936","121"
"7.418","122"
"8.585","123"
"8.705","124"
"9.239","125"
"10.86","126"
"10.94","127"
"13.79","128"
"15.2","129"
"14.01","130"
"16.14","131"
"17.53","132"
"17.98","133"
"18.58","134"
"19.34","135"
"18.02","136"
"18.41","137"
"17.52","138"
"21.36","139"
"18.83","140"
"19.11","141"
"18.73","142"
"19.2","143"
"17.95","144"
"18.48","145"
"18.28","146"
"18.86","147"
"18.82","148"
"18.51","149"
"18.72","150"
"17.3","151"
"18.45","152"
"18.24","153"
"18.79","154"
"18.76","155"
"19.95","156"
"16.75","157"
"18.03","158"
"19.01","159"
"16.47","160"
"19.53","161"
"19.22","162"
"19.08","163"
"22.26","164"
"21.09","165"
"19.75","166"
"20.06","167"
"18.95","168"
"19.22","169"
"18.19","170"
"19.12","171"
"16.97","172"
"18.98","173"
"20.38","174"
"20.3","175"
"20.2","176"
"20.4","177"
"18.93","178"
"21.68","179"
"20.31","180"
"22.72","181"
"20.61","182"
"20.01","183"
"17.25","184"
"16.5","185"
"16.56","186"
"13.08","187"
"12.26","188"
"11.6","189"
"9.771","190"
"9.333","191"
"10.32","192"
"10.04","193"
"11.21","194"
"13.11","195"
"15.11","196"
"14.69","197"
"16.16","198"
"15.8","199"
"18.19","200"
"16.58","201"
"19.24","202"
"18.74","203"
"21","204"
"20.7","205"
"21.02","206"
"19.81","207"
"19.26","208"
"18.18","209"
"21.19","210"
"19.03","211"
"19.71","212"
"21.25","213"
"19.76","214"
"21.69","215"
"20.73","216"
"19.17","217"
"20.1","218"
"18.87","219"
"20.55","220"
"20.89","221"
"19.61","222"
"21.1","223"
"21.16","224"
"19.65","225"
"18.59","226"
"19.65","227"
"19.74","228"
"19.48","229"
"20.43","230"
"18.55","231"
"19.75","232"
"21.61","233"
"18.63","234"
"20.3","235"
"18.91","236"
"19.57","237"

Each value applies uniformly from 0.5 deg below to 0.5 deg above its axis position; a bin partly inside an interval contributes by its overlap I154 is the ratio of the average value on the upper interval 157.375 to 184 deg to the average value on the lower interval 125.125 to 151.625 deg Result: 1.13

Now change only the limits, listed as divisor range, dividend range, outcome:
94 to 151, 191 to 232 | 1.31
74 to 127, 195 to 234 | 1.35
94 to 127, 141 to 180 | 1.69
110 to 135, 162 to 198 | 1.52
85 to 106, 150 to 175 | 1.13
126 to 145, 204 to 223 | 1.17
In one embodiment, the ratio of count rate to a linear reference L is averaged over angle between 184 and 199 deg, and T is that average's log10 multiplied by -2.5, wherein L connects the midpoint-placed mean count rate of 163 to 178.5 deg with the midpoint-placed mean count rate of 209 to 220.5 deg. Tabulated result 0.453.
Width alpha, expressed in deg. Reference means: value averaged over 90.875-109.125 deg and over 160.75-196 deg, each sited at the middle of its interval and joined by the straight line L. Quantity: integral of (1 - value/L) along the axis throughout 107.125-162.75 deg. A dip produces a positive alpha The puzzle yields 4.4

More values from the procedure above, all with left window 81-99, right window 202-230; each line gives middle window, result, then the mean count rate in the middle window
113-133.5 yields 8.7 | 11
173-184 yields -0.4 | 20.3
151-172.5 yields 0.7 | 18.9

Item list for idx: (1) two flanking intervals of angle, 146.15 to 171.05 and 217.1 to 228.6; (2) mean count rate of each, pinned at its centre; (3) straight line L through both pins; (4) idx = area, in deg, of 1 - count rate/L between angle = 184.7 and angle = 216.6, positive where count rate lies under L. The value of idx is 4.9 deg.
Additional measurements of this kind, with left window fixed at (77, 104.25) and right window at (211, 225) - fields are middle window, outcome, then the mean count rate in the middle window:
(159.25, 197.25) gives 4.4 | 17.3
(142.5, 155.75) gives 0.4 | 18.5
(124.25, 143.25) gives 2.4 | 16.4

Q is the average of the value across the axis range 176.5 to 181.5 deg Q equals 20.8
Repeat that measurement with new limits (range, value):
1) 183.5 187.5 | 15.8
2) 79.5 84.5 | 19.5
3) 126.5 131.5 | 14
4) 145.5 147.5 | 18.6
